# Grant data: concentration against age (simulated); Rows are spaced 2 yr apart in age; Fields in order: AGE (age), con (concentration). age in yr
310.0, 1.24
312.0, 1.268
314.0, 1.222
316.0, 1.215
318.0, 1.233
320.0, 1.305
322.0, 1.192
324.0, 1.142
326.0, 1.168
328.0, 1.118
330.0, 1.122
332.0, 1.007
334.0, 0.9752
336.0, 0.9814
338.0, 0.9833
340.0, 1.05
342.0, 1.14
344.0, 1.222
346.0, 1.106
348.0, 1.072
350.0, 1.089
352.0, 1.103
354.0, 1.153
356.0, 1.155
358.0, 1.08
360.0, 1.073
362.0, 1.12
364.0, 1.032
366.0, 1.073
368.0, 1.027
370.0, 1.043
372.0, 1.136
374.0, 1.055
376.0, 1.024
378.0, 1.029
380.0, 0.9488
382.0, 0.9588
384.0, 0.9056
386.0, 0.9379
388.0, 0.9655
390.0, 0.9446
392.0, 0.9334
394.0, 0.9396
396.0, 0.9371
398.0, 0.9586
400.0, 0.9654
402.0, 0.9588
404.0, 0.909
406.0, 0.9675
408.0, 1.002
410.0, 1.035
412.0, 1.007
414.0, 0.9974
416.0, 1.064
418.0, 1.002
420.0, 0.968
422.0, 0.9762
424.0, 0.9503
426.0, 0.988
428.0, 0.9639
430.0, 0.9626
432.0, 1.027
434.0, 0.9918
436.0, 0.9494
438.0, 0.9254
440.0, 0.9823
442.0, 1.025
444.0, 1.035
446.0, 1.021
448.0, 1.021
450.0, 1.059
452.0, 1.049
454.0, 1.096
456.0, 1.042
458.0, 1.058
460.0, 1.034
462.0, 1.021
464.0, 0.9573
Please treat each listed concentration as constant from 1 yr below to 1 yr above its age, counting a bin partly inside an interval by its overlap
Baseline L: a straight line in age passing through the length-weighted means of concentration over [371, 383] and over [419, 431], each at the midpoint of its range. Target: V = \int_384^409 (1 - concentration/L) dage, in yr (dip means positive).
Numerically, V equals 1.3 yr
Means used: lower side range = 1.03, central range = 0.95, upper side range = 0.968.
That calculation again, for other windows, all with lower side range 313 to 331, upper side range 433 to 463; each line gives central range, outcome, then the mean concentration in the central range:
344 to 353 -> 0.4 yr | 1.11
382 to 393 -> 1.6 yr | 0.939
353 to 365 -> 0.4 yr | 1.1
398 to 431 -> 2.6 yr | 0.982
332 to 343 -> 1.4 yr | 1.02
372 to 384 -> 1.2 yr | 1.01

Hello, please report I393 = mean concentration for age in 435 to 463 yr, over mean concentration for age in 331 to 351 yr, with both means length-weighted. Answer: 1.0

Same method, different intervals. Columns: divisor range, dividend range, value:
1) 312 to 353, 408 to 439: 0.88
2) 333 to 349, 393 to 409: 0.90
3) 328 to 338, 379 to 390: 0.92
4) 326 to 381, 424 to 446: 0.92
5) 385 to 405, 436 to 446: 1.05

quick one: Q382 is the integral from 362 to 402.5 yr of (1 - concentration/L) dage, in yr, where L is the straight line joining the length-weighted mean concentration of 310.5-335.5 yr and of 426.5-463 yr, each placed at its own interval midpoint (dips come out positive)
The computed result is 3.6 yr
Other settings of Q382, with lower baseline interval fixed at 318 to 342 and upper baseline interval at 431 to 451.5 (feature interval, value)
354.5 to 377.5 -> -0.1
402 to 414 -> 0.6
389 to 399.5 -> 1.0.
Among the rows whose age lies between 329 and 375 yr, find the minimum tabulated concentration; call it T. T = 0.9752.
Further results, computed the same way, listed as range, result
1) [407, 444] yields 0.9254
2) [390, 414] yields 0.909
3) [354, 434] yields 0.9056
